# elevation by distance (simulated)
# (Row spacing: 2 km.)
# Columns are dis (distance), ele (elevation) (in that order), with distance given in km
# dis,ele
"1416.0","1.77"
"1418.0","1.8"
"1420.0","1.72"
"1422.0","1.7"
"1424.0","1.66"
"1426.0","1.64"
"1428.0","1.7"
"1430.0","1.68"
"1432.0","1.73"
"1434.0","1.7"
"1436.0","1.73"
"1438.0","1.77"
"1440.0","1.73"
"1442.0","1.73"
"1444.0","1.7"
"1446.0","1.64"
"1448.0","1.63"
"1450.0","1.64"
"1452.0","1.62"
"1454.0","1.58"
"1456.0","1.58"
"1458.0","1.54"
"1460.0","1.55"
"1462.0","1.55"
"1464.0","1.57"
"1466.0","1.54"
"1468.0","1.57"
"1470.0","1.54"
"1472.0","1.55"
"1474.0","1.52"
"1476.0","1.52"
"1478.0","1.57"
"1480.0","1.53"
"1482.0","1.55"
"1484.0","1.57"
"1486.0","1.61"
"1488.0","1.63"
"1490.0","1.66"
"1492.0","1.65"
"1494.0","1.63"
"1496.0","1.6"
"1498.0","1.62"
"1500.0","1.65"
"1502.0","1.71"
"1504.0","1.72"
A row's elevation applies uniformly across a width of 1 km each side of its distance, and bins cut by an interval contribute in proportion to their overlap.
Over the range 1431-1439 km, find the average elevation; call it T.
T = 1.73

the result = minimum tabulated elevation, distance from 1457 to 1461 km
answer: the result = 1.54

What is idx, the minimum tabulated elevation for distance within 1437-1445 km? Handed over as 1.7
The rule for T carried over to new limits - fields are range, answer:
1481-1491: 1.6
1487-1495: 1.64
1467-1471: 1.56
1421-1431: 1.68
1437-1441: 1.75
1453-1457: 1.58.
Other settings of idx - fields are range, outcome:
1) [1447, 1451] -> 1.63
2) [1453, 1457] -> 1.58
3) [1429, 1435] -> 1.68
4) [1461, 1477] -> 1.52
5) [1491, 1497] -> 1.6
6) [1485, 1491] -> 1.61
